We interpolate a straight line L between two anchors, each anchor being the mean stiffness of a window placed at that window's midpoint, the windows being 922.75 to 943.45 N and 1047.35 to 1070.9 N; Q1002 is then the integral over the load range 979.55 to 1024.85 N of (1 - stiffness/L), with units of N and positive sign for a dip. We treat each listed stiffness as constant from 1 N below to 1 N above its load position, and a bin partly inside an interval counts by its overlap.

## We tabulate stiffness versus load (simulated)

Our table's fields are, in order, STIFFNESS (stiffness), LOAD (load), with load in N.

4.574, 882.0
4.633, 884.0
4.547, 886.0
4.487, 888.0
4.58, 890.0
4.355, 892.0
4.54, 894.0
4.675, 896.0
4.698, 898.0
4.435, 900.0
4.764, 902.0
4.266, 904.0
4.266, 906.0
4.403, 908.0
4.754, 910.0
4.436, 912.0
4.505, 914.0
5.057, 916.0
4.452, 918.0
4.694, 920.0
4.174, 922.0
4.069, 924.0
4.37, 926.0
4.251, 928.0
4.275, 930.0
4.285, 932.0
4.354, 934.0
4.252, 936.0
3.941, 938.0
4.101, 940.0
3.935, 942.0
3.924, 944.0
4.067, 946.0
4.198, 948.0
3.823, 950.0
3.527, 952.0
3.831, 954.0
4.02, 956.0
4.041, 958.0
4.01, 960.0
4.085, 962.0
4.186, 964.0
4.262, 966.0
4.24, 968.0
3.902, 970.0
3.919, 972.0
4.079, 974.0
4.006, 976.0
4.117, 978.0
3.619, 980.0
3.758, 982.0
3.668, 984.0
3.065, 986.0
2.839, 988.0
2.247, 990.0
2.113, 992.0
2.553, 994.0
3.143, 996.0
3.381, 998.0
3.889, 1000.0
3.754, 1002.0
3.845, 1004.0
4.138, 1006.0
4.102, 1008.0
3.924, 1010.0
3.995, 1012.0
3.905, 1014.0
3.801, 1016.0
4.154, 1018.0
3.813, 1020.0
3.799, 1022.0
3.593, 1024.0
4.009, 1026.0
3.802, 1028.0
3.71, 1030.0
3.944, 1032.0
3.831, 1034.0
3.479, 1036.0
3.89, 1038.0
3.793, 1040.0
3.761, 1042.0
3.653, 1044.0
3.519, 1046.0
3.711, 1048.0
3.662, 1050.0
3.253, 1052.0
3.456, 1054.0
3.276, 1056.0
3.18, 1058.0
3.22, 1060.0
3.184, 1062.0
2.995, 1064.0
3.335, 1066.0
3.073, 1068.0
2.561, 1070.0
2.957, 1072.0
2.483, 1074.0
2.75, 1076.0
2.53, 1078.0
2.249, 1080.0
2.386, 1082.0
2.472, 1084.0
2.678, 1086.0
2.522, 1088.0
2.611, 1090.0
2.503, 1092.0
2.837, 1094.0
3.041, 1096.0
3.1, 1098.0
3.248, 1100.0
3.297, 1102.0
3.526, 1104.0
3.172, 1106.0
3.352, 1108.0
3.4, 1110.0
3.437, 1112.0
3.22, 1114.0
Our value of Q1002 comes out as 1.6 N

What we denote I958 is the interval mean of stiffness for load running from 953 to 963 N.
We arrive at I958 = 4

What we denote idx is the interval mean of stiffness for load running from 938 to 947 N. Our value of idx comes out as 4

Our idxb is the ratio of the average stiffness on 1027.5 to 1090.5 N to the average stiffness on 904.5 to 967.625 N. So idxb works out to 0.76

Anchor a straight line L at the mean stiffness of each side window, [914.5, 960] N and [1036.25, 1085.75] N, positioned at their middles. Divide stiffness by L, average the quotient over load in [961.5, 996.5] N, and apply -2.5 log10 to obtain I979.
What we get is 0.09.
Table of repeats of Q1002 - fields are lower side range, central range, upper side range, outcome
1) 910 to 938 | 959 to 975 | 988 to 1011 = -1.2 N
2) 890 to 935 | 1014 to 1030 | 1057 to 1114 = -1.6 N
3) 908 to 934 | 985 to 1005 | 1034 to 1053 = 4.4 N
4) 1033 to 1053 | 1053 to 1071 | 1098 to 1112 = 2.1 N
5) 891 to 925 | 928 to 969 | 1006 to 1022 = 2.1 N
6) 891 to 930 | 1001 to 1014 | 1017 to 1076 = -0.7 N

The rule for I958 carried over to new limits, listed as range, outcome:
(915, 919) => 4.75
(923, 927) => 4.22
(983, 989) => 3.19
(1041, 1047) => 3.64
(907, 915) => 4.52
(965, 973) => 4.08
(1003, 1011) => 4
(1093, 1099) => 2.99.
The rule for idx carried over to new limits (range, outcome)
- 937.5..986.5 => 3.94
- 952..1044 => 3.73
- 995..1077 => 3.55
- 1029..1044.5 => 3.76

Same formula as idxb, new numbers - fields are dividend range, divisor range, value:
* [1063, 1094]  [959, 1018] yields 0.73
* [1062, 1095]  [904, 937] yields 0.61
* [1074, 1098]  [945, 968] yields 0.65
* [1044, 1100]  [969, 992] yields 0.85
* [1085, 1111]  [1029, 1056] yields 0.83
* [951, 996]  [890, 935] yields 0.81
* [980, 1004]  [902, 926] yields 0.71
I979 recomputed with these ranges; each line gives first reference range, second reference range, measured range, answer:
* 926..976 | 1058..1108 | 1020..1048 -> -0.13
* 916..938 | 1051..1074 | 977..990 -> 0.12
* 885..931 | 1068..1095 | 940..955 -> 0.04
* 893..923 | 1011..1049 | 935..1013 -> 0.11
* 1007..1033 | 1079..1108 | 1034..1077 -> 0.03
